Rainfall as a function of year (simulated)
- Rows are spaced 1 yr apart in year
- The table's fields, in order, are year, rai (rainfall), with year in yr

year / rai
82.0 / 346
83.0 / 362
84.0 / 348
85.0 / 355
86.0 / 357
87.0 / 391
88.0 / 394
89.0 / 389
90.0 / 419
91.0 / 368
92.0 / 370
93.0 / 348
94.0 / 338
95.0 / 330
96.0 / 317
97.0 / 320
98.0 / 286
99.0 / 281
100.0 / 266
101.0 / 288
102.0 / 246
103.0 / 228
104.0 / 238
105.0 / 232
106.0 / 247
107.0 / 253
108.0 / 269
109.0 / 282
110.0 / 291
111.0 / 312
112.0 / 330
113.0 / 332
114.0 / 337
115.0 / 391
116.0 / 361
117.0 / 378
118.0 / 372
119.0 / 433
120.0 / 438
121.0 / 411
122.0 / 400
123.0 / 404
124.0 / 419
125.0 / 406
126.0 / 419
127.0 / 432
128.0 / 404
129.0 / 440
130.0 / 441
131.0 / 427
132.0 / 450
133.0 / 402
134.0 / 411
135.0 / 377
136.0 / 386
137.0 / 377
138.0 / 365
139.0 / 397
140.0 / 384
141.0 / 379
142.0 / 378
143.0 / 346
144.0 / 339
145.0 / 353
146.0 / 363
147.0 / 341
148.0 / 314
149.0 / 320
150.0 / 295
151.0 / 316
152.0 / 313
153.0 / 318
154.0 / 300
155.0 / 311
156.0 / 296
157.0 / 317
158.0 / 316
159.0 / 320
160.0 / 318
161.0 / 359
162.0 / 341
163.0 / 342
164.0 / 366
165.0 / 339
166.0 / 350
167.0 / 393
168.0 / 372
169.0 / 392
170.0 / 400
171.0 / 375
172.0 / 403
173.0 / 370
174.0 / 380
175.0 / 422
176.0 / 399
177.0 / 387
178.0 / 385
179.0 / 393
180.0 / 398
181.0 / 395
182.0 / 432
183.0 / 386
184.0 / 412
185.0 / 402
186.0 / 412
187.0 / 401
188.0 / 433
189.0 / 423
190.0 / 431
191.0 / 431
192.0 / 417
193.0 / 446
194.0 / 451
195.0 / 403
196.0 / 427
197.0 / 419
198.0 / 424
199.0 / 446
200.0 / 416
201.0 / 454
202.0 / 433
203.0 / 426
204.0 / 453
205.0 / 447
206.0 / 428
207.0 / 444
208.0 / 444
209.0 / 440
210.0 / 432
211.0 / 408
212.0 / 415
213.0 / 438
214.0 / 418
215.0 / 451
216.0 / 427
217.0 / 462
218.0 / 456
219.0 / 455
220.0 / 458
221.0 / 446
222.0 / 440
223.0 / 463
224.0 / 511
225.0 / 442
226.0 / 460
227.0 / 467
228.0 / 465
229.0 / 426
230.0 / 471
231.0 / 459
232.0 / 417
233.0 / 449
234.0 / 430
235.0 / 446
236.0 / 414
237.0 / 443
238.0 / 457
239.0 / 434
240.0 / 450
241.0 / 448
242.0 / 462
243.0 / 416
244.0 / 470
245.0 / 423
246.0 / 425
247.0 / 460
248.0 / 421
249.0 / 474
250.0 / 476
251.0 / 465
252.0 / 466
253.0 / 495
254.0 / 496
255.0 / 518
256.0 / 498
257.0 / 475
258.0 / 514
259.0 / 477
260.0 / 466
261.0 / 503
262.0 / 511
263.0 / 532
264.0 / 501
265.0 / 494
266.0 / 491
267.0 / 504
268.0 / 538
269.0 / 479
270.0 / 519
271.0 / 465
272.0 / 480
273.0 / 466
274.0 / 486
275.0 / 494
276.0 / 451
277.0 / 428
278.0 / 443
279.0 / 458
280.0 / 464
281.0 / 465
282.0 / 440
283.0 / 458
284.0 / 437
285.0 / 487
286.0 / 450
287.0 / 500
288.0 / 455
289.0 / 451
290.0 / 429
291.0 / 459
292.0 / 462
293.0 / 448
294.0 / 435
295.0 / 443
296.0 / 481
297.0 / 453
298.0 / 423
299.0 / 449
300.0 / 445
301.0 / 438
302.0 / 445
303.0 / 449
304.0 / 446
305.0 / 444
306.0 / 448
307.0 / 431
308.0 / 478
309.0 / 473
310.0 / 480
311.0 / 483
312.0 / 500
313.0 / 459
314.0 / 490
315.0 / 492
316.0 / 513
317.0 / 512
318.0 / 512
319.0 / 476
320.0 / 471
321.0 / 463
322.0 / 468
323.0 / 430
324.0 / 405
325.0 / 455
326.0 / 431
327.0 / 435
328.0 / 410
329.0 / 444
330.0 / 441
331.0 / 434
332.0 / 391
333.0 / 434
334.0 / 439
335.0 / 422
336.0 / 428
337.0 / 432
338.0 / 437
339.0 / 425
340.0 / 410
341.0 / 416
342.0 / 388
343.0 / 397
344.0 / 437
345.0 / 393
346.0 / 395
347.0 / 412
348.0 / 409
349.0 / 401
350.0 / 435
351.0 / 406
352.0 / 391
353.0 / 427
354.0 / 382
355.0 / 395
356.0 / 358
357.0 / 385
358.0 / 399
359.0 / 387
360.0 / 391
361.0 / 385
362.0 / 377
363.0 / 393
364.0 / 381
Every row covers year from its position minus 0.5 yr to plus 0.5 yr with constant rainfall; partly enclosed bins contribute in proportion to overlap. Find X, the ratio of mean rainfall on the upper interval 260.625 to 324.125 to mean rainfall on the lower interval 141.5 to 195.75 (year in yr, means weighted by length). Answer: 1.26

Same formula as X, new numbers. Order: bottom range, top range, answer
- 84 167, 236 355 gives 1.30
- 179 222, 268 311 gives 1.07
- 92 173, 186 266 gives 1.29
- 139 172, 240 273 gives 1.39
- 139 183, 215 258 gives 1.28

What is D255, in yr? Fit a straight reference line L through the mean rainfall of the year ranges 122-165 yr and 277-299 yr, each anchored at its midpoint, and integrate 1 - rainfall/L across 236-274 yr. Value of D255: -3.7 yr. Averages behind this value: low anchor 364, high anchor 454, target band 475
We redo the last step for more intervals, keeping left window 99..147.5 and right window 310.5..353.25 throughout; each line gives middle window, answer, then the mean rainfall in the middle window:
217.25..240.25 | -3.0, 451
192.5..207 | -1.8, 434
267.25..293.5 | -3.0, 466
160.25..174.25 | 0.2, 369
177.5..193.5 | -1.3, 412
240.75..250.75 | -1.1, 448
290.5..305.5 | -0.8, 448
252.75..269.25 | -3.6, 500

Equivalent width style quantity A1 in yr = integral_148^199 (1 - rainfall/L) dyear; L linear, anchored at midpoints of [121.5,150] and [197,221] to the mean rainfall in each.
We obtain 4.5 yr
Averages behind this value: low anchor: 387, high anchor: 438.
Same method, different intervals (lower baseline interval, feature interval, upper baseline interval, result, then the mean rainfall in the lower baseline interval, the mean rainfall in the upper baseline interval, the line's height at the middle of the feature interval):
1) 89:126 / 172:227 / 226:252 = -1.9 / 334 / 447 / 413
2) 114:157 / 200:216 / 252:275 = 0.3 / 375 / 495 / 443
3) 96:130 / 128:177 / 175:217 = 1.9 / 339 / 423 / 379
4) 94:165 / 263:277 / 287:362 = -2.7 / 345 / 436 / 411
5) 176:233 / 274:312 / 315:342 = -1.3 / 432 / 443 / 440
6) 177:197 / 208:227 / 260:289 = -0.4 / 414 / 478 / 436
